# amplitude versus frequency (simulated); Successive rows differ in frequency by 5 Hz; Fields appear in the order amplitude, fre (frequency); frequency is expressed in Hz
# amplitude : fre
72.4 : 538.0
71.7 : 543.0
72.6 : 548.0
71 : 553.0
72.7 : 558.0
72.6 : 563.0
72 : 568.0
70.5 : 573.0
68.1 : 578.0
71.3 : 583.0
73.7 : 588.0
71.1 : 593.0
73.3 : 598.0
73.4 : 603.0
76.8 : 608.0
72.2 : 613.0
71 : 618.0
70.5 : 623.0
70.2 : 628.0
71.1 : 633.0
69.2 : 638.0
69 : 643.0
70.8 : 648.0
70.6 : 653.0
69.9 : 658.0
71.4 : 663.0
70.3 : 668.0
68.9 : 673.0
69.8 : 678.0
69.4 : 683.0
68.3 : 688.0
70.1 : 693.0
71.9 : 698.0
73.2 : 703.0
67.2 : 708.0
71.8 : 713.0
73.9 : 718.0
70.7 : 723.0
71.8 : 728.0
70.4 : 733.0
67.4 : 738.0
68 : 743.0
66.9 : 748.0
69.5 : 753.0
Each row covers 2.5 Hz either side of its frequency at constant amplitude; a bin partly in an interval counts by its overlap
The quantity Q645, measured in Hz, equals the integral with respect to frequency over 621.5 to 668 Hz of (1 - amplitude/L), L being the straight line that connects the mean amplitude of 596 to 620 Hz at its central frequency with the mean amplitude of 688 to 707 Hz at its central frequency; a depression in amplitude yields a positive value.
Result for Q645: 1.34 Hz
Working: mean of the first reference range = 73.4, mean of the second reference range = 70.9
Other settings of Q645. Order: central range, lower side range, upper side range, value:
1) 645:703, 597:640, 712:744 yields 0.8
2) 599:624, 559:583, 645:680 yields -0.8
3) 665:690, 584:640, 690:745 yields 0.6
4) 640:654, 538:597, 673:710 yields 0.1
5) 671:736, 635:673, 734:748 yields -1.7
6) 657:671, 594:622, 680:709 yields 0.1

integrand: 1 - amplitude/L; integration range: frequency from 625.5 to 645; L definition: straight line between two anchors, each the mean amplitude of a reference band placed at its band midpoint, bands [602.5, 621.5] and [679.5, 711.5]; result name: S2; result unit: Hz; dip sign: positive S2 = 0.7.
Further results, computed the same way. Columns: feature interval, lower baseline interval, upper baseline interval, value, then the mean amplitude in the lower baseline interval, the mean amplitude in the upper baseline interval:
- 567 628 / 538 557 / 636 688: -0.8 Hz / 71.9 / 69.9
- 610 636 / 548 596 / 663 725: 0.0 Hz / 71.5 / 70.5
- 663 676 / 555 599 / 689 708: 0.2 Hz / 71.6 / 70.9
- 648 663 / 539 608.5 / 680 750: 0.1 Hz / 72.1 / 70.1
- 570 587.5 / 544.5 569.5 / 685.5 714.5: 0.4 Hz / 72.2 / 70.4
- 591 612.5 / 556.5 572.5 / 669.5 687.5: -0.7 Hz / 72.2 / 69.3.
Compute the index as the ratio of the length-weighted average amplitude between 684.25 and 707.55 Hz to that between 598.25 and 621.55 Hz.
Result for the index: 0.96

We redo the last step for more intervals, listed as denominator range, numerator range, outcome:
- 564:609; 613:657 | 0.98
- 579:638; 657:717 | 0.98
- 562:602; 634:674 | 0.98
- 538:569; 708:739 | 0.98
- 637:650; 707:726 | 1.02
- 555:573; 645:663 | 0.98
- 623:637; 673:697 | 0.99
